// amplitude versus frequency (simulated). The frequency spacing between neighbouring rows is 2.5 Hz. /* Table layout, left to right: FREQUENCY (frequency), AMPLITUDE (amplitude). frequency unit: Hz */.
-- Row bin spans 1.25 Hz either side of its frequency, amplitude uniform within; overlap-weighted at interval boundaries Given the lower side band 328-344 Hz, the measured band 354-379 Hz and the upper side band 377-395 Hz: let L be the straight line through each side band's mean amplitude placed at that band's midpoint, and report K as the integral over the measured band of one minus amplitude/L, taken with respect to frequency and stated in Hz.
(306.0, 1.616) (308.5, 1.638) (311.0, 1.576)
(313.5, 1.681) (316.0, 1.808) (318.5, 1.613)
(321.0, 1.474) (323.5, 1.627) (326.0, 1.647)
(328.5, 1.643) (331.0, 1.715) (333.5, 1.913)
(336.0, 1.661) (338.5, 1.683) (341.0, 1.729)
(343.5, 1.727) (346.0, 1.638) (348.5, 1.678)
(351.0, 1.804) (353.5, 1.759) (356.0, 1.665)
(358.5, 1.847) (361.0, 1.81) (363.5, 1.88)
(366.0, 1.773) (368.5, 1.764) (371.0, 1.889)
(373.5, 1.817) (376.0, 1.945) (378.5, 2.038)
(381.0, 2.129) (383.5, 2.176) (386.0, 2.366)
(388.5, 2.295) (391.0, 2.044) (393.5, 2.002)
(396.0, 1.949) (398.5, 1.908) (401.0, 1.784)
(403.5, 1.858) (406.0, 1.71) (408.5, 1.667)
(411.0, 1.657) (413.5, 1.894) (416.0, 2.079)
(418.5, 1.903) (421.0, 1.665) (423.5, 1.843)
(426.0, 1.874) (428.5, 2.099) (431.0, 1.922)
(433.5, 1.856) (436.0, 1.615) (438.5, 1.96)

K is 1.9 Hz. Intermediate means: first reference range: 1.73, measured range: 1.83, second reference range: 2.14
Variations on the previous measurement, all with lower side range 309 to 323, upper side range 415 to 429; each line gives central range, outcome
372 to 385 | -1.7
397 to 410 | 0.5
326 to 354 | -0.5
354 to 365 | -0.4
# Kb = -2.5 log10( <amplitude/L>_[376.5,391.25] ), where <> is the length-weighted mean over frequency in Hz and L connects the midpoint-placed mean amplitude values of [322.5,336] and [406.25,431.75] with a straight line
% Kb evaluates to -0.206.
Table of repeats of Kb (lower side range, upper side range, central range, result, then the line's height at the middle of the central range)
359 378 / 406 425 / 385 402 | -0.12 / 1.83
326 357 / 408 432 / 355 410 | -0.08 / 1.79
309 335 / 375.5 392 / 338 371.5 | 0.10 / 1.93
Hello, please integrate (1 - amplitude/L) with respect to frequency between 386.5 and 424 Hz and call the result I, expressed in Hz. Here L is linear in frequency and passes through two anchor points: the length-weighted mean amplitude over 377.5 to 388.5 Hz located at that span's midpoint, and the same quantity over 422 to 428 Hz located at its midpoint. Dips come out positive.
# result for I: 2.5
